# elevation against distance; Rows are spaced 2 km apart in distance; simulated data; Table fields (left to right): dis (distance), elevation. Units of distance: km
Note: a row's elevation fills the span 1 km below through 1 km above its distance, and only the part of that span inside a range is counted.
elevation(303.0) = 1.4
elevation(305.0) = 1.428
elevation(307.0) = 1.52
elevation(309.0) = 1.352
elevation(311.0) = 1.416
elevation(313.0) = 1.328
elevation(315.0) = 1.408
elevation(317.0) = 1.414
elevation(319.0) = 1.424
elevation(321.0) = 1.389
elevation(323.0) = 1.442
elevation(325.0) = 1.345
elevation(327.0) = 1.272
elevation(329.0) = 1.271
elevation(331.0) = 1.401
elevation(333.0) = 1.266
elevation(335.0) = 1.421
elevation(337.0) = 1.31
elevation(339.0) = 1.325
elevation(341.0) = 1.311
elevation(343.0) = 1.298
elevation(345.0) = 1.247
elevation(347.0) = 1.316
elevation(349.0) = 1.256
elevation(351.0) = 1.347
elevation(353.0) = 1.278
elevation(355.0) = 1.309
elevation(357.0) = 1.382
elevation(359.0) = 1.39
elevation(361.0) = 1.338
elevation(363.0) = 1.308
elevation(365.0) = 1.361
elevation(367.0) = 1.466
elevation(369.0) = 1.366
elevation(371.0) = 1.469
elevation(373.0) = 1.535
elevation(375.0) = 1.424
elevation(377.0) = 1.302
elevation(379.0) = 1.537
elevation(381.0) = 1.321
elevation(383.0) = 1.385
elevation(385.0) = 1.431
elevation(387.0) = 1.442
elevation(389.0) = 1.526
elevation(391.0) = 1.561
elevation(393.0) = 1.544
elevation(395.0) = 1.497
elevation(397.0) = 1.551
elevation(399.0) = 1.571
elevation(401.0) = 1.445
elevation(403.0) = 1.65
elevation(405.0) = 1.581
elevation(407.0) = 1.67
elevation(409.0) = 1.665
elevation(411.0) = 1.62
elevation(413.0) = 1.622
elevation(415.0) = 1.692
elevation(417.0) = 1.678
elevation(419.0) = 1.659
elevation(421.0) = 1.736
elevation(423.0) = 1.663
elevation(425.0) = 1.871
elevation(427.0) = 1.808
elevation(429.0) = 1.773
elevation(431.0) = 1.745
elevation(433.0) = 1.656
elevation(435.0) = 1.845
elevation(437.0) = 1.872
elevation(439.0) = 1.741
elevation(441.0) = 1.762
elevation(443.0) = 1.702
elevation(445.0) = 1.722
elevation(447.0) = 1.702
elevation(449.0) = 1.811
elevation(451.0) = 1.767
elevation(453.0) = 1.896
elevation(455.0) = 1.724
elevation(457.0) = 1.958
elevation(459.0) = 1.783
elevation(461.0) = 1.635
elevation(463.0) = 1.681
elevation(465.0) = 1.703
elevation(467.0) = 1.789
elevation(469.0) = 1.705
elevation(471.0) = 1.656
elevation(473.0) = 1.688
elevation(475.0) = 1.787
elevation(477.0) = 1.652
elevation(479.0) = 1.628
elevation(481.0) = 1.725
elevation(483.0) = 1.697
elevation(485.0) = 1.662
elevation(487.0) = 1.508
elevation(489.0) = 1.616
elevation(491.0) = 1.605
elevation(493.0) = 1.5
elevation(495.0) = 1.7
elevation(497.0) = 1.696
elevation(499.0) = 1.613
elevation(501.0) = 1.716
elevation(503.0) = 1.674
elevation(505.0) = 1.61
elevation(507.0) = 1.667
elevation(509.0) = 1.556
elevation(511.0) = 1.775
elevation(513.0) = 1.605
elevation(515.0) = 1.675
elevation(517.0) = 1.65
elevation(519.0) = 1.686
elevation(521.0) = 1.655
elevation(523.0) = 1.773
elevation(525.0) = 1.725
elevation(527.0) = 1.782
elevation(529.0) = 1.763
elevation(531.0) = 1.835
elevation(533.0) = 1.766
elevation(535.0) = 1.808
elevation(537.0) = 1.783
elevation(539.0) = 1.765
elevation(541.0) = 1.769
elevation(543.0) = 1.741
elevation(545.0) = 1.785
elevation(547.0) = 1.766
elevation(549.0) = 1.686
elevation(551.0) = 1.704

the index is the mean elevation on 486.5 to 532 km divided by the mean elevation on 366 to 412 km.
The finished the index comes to 1.1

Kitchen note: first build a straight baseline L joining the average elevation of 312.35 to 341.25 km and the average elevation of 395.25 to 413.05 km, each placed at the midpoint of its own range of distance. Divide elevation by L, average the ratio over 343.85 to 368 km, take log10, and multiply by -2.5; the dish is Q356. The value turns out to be 0.09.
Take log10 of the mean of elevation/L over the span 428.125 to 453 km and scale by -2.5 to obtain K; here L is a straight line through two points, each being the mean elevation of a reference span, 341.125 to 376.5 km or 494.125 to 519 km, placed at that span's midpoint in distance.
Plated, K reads -0.16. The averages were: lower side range 1.36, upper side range 1.66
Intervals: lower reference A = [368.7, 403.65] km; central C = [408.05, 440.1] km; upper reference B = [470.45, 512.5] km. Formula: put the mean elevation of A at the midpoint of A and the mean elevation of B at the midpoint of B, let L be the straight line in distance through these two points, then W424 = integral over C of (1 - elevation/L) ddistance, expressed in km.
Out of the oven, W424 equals -3.9 km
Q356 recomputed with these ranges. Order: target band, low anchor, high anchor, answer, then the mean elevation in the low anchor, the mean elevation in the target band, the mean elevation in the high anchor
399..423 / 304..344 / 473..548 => -0.08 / 1.37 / 1.64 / 1.7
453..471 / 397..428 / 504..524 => -0.06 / 1.66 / 1.75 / 1.67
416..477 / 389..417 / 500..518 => -0.08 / 1.59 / 1.75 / 1.66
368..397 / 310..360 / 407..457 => 0.06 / 1.34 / 1.46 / 1.74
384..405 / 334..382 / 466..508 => -0.06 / 1.36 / 1.52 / 1.66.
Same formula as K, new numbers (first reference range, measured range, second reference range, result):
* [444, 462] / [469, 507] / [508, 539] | 0.06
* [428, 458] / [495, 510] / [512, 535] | 0.06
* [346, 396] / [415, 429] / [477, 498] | -0.15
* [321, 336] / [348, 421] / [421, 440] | 0.07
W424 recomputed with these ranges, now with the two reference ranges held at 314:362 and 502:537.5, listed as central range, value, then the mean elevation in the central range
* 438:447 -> -1.02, 1.73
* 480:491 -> 0.01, 1.64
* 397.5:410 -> -1.03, 1.6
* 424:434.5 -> -1.71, 1.77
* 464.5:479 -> -0.85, 1.71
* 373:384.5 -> 0.12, 1.41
